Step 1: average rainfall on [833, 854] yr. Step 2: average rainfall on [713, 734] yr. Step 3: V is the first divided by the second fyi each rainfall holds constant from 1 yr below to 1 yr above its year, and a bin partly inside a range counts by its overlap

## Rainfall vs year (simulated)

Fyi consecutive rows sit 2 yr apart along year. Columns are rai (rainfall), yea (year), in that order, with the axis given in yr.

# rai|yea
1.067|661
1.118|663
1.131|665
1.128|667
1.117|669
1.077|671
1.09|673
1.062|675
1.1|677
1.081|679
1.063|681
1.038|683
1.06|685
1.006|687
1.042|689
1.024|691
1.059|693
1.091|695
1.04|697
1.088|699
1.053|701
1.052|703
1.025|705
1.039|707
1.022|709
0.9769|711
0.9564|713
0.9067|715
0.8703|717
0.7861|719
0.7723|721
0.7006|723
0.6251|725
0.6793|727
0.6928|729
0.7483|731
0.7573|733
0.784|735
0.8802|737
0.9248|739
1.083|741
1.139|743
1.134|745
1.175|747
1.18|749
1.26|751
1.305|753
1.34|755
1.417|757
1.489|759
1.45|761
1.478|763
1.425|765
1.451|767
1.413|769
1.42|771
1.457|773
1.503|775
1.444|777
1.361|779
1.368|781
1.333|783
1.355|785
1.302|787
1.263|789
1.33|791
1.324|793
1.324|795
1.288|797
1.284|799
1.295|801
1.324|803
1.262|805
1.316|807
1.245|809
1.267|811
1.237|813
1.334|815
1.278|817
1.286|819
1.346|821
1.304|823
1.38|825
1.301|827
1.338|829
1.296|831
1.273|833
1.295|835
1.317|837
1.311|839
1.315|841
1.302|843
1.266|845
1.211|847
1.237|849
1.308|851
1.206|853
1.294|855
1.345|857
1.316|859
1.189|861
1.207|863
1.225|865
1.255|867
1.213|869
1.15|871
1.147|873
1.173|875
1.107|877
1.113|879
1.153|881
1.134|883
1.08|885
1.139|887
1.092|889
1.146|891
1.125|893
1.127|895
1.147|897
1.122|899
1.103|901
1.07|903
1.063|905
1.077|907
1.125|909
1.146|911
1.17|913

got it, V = 1.67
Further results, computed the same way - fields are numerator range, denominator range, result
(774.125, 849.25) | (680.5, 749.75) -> 1.37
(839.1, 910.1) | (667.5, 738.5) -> 1.24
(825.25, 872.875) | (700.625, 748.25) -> 1.40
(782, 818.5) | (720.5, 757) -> 1.34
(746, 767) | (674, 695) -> 1.29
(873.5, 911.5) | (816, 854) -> 0.86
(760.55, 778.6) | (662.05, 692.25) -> 1.34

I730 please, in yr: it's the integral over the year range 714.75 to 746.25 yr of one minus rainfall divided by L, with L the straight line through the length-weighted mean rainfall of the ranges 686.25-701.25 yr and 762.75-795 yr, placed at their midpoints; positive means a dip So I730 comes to 9.3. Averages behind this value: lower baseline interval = 1.05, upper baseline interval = 1.39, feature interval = 0.844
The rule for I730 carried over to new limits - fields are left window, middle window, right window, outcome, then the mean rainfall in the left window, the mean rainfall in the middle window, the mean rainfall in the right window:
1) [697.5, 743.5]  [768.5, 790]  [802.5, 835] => -4.7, 0.893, 1.38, 1.3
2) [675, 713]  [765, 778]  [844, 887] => -3.8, 1.05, 1.45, 1.2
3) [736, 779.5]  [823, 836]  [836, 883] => -0.6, 1.31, 1.31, 1.23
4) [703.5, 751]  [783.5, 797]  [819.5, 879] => -2.7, 0.916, 1.31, 1.26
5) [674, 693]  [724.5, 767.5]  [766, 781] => 7.0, 1.05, 1.11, 1.43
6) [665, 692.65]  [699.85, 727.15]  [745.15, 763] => 6.6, 1.07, 0.898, 1.33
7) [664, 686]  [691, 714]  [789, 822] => 1.9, 1.09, 1.04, 1.3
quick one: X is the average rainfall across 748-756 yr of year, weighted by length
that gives 1.27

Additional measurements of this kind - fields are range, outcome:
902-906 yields 1.07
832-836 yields 1.28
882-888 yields 1.12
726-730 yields 0.686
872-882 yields 1.14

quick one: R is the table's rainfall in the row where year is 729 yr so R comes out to 0.6928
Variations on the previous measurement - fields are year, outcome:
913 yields 1.17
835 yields 1.295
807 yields 1.316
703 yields 1.052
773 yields 1.457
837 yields 1.317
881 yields 1.153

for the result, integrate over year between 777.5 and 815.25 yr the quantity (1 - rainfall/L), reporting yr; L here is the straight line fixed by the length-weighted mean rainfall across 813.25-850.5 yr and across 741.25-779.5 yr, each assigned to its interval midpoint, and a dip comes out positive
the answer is 0.5 yr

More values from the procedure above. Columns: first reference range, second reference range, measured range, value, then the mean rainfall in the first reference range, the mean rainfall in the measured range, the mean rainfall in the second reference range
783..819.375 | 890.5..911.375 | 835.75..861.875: -1.5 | 1.3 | 1.28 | 1.11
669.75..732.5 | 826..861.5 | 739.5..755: -1.7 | 0.961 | 1.18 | 1.29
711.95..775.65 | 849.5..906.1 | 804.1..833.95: -4.2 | 1.1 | 1.3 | 1.17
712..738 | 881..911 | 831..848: -4.8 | 0.781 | 1.29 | 1.11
